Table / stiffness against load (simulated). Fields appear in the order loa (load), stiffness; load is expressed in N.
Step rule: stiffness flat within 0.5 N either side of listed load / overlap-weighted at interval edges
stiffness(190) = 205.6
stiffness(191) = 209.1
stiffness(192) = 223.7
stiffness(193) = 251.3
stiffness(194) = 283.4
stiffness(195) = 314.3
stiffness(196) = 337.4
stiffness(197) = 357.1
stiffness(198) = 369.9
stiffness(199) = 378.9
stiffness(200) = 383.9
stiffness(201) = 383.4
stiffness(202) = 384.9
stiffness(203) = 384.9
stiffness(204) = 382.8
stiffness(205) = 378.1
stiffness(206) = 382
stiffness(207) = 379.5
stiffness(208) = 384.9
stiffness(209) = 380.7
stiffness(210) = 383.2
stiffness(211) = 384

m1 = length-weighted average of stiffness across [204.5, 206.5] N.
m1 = 380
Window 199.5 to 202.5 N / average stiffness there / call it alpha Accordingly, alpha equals 384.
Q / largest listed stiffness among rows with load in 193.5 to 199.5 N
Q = 378.9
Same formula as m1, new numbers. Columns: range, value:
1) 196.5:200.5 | 372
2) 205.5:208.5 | 382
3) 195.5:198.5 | 355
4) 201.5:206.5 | 383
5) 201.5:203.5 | 385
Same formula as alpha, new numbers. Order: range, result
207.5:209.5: 383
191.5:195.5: 268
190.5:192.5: 216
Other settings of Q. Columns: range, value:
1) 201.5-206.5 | 384.9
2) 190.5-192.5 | 223.7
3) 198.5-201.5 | 383.9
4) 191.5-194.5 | 283.4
